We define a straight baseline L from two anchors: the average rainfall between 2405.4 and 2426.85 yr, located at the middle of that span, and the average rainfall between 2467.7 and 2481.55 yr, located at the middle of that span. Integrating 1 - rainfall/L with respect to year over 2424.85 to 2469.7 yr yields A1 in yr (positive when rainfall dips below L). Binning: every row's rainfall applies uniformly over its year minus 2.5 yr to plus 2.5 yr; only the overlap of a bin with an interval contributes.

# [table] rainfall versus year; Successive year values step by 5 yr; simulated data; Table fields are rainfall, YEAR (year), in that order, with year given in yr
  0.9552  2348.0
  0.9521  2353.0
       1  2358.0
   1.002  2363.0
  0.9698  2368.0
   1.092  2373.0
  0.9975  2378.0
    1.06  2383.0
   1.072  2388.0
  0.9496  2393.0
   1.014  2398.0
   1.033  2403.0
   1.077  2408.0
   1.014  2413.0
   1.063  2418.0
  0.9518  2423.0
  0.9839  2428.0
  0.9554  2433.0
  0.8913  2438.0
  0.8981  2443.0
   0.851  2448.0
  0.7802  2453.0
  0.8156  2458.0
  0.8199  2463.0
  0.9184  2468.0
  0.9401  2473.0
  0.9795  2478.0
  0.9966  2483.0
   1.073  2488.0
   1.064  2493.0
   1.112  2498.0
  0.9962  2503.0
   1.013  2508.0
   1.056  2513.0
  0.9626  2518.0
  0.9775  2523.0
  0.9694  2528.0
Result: 4.9 yr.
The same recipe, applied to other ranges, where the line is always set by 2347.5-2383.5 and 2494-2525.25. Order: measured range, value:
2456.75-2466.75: 1.8 yr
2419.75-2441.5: 1.4 yr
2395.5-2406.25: -0.2 yr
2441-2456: 2.6 yr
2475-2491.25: 0.0 yr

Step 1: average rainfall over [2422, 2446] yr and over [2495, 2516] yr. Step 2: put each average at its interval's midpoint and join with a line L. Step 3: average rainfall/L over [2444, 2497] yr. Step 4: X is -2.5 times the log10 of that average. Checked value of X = 0.071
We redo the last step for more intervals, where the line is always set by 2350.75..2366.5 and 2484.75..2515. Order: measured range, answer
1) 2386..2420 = -0.03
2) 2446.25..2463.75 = 0.25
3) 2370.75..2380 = -0.06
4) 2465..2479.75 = 0.11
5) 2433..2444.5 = 0.13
